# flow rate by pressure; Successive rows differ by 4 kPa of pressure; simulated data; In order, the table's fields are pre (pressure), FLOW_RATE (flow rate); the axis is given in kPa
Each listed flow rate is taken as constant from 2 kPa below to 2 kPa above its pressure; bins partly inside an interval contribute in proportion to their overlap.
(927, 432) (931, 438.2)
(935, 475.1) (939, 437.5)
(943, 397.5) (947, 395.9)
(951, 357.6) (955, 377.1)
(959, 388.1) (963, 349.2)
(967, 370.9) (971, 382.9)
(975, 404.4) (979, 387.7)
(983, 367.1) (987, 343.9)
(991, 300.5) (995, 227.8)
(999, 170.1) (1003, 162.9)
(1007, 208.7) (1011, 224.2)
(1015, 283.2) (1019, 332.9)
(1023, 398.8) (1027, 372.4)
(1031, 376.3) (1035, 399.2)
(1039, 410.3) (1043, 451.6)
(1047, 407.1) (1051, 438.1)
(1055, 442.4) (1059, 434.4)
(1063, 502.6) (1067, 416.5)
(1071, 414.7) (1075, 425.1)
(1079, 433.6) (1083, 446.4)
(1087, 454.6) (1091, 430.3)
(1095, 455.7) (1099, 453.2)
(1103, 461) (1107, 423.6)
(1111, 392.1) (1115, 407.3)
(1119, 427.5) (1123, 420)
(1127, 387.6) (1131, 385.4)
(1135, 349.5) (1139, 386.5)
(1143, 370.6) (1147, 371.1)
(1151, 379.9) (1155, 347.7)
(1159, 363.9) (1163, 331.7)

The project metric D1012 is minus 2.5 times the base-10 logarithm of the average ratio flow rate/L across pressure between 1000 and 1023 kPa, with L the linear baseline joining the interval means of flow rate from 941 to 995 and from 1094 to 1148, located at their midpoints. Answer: 0.44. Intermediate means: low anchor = 366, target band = 253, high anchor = 406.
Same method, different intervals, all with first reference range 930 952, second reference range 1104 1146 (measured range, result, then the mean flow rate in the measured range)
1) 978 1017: 0.48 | 265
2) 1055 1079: -0.09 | 439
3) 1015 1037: 0.11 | 367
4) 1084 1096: -0.12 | 446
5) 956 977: 0.10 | 379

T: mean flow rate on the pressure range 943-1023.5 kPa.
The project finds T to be 322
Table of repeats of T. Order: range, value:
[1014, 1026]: 346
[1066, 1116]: 433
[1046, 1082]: 436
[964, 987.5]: 377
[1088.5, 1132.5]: 423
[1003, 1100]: 395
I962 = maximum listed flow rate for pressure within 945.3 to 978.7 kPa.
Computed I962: 404.4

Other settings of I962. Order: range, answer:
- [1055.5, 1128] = 502.6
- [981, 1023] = 398.8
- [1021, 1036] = 399.2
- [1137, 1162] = 386.5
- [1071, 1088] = 454.6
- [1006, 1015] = 283.2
